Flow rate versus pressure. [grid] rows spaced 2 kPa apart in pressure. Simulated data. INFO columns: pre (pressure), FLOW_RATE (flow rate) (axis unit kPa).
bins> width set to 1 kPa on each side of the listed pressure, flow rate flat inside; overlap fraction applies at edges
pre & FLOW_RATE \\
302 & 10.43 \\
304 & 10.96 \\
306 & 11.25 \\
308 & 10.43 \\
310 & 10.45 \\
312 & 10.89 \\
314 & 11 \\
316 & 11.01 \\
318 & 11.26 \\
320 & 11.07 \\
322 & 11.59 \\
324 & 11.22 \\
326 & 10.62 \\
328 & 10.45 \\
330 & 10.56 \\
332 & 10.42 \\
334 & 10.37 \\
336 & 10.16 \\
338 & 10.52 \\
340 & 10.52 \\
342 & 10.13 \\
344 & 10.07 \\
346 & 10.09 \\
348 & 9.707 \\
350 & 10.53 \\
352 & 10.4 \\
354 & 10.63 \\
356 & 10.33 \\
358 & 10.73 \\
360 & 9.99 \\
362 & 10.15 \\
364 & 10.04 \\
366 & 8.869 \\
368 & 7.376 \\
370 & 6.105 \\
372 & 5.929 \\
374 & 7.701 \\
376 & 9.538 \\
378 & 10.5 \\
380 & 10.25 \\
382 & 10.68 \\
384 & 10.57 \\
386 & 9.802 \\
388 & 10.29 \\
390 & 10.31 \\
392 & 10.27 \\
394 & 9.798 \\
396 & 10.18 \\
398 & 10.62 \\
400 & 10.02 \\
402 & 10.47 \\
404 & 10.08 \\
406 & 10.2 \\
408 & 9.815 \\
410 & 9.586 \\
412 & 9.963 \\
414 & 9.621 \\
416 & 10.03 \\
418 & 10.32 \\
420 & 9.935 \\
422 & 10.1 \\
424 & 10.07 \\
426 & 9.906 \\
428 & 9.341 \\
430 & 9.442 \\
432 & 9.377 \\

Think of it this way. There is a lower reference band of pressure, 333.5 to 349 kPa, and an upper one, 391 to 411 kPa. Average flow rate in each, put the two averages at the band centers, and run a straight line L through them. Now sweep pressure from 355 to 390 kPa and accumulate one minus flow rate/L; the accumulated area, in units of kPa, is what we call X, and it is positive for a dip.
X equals 2.7 kPa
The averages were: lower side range 10.2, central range 9.37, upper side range 10.1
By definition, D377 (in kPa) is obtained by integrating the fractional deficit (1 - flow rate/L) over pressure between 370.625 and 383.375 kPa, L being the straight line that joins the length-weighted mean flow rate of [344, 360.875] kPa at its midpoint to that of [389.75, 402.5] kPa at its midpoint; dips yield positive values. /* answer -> 1.5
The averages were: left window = 10.3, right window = 10.2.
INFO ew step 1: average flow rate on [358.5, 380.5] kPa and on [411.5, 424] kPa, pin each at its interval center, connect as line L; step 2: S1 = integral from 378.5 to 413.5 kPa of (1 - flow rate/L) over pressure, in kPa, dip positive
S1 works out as -2.7 kPa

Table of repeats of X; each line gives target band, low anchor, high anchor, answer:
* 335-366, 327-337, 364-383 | -2.0 kPa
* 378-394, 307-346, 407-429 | -0.2 kPa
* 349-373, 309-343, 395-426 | 2.8 kPa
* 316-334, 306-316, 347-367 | -0.5 kPa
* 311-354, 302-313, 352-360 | 0.1 kPa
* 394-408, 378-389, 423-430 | -0.2 kPa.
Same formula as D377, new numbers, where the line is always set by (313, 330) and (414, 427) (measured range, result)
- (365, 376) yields 3.3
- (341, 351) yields 0.6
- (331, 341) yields 0.4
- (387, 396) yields 0.1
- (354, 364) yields 0.3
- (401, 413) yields 0.2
